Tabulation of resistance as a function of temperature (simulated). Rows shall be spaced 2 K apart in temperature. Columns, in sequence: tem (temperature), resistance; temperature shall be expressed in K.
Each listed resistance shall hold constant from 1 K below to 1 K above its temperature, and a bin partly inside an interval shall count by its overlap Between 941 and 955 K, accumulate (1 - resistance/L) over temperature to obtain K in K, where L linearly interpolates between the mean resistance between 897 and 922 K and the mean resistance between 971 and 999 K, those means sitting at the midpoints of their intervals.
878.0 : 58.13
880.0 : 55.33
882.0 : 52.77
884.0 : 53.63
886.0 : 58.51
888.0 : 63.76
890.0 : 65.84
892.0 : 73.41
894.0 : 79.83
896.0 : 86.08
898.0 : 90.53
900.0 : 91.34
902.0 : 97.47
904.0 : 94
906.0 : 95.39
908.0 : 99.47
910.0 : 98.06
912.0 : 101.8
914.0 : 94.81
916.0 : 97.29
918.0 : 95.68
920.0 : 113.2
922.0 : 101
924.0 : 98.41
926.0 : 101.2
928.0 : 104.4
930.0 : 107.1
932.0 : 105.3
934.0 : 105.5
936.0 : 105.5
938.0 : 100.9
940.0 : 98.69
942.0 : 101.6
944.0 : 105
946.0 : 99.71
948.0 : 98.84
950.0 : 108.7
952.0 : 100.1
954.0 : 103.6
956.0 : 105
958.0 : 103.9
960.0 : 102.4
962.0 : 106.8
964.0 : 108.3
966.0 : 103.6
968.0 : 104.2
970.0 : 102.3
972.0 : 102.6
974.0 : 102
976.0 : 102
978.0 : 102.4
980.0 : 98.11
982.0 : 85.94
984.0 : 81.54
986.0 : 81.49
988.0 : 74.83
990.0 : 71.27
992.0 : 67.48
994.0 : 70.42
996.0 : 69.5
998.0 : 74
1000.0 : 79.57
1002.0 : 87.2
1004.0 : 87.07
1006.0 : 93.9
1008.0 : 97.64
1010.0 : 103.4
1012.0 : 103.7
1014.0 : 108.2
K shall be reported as -1.8 K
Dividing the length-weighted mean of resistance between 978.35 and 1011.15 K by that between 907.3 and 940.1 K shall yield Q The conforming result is 0.82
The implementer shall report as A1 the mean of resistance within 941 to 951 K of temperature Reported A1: 103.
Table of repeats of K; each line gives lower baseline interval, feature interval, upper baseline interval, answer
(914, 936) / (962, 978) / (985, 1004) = -3.47 K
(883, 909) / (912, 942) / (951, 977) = -3.61 K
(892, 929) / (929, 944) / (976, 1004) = -2.04 K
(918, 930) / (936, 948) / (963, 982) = 0.17 K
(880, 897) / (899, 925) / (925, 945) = -4.17 K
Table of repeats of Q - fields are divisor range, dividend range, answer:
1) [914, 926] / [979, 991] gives 0.82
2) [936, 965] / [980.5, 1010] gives 0.79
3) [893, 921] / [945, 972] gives 1.09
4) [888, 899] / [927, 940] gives 1.34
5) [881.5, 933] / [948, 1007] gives 1.03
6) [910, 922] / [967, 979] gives 1.02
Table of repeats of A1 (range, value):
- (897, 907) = 93.7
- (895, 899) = 88.3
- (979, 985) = 88.5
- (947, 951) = 104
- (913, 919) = 95.9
